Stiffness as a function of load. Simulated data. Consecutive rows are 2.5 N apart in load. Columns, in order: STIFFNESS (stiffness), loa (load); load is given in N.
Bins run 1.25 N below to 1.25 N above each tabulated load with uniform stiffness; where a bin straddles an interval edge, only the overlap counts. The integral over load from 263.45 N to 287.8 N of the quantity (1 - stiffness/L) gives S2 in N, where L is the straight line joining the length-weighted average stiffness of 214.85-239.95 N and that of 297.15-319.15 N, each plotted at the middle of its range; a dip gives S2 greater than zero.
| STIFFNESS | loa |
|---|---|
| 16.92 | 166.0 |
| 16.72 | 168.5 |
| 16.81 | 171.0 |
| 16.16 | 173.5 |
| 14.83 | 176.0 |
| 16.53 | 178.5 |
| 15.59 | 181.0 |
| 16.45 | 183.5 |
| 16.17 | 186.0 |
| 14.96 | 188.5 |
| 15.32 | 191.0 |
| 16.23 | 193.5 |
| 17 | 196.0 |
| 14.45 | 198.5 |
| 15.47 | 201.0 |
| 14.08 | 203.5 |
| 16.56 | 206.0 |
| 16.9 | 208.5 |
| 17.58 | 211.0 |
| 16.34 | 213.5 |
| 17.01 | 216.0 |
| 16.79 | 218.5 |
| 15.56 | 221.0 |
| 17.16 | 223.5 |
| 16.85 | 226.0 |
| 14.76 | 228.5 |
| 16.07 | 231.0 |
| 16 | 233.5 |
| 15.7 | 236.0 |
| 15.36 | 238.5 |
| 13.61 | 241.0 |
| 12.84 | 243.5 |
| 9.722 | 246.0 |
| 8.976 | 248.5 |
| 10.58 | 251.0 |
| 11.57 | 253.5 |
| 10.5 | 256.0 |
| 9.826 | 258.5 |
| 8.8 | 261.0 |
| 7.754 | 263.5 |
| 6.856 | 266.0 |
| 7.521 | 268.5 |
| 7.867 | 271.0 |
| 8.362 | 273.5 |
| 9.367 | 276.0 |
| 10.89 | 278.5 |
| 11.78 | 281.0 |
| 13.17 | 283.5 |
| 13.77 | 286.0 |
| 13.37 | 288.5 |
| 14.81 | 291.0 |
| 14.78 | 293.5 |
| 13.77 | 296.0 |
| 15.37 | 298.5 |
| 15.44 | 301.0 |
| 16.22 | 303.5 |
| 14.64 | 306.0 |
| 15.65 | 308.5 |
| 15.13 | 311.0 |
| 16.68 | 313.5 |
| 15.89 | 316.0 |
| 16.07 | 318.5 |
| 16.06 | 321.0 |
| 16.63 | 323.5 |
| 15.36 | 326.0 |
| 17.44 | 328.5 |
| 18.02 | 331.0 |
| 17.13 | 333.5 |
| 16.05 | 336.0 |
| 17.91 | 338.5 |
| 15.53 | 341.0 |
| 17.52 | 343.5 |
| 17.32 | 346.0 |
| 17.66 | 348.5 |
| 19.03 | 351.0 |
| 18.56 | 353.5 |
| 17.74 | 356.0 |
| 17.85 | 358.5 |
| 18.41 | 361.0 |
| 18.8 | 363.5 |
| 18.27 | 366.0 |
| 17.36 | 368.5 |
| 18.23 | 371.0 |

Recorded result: 9.1 N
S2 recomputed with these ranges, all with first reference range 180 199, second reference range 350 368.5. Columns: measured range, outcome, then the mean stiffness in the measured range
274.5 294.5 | 5.30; 12.7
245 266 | 9.05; 9.55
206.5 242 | 0.38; 16.1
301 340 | 3.19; 16.3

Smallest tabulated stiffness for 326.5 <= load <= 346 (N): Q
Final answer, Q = 15.53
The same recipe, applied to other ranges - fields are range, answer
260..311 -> 6.856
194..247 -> 9.722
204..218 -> 16.34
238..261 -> 8.8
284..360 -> 13.37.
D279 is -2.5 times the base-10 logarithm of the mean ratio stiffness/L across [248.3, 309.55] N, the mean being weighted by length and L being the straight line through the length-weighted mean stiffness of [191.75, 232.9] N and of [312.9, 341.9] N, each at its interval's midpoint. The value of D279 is 0.37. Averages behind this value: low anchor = 16.2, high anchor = 16.6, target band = 11.7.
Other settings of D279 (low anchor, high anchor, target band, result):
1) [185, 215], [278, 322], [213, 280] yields 0.247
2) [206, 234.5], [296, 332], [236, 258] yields 0.351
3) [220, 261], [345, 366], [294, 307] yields 0.054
